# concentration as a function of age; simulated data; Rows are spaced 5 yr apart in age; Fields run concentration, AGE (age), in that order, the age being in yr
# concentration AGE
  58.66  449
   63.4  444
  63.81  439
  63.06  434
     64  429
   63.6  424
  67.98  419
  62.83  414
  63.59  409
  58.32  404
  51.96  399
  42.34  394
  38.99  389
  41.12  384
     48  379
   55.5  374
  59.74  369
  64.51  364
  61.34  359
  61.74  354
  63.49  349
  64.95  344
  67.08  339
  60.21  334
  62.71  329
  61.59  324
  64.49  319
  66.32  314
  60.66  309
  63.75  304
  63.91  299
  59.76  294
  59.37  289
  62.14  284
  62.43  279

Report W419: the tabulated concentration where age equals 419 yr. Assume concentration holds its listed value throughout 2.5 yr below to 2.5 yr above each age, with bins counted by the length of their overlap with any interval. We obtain 67.98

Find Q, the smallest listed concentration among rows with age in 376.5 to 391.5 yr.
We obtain 38.99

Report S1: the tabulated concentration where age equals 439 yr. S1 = 63.81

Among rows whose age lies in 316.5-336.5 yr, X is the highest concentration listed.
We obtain 64.49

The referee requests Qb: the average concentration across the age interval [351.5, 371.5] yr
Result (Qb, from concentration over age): 61.8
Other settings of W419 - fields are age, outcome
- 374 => 55.5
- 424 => 63.6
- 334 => 60.21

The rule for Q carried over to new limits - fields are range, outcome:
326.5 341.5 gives 60.21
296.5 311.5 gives 60.66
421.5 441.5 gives 63.06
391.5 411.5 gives 42.34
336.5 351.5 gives 63.49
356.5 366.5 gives 61.34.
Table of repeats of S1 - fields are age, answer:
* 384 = 41.12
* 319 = 64.49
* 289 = 59.37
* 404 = 58.32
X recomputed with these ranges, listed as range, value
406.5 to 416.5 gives 63.59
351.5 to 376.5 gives 64.51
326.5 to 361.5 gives 67.08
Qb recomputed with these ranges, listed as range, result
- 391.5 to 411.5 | 54.1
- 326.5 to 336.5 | 61.5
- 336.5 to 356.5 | 64.3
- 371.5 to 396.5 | 45.2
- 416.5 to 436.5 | 64.7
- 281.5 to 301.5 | 61.3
